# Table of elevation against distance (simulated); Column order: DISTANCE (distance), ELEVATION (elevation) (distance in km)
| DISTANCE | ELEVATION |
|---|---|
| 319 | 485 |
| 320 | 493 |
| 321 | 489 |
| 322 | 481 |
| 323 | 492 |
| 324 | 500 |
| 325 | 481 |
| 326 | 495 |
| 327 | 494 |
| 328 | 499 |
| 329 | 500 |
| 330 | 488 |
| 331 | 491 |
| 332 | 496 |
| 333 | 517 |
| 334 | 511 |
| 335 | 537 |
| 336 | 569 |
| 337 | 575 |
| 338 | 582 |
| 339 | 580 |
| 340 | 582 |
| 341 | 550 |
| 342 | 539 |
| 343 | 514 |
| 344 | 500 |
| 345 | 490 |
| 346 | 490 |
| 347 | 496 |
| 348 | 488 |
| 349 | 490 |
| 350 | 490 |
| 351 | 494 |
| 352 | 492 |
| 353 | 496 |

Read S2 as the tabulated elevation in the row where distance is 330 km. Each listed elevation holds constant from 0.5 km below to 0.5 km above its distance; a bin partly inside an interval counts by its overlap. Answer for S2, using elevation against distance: 488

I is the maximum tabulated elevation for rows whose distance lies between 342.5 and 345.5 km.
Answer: 514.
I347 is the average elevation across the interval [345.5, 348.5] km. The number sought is 491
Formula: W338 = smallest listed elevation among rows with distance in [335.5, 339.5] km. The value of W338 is 569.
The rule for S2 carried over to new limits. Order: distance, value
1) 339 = 580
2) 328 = 499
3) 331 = 491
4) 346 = 490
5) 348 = 488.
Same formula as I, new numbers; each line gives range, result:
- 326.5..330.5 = 500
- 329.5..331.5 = 491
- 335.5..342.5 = 582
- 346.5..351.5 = 496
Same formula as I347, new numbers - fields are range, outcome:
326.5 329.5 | 498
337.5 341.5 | 574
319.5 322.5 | 488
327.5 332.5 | 495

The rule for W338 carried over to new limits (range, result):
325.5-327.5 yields 494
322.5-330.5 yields 481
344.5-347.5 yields 490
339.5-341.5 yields 550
